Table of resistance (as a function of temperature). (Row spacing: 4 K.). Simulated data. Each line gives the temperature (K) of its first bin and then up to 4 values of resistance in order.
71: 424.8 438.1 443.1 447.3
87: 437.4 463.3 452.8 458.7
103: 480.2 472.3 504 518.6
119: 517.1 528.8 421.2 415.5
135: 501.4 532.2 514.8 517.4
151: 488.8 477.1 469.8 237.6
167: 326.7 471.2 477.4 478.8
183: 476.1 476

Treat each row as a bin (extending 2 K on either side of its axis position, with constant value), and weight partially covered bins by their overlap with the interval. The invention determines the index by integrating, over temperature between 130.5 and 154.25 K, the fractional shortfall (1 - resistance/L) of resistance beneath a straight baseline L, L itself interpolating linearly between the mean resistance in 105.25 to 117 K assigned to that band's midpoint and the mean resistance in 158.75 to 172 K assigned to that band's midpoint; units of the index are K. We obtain -4.7 K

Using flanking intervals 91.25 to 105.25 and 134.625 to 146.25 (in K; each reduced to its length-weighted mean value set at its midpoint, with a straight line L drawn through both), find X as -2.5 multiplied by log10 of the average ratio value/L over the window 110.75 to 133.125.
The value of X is 0.02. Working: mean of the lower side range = 464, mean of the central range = 483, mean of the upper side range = 518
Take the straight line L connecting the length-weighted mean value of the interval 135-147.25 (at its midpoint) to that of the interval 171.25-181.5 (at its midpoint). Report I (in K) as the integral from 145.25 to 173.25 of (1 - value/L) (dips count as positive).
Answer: 4.0 K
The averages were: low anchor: 519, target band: 427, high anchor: 477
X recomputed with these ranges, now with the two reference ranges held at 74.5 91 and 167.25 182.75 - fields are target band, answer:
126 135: 0.04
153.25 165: 0.16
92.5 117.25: -0.08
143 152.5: -0.12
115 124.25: -0.16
